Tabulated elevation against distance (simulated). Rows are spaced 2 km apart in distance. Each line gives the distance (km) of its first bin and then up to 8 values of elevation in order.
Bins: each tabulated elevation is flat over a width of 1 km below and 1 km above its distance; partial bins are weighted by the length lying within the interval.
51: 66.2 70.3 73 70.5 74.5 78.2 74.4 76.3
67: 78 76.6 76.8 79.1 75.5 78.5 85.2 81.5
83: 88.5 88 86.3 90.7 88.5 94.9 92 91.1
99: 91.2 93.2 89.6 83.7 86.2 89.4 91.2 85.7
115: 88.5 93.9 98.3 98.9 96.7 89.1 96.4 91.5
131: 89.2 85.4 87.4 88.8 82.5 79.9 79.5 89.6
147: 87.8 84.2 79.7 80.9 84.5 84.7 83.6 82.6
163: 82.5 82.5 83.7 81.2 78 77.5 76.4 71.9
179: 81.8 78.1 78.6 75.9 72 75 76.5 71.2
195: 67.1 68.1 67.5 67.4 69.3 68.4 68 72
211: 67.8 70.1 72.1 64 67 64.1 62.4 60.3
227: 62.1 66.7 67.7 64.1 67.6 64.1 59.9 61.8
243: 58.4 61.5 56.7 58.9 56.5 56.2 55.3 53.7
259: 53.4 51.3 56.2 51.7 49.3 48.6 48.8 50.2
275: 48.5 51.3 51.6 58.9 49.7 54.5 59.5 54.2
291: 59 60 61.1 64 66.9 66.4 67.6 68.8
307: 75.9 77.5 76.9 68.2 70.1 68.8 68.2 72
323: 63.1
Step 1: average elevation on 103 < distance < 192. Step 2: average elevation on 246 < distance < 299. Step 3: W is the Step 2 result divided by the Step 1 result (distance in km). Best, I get 0.65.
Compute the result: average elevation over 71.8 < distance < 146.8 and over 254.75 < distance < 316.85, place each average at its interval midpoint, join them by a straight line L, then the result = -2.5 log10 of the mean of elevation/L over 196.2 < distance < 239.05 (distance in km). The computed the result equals 0.06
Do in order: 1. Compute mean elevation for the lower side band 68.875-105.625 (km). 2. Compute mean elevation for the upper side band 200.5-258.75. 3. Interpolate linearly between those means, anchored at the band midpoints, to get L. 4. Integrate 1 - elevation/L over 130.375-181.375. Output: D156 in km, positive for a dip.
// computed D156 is -4.9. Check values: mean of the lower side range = 86.1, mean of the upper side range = 63.4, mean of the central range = 82.5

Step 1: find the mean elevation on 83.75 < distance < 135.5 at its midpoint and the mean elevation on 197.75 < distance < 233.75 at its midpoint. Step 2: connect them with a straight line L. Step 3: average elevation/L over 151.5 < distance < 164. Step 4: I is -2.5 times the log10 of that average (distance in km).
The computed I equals -0.04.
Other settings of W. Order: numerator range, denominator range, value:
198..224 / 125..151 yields 0.78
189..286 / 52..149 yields 0.71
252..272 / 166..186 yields 0.67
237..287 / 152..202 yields 0.71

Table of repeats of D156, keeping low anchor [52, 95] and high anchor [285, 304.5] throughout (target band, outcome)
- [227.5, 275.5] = 6.2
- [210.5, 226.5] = 0.6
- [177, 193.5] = -1.1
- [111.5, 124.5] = -2.8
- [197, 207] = 0.2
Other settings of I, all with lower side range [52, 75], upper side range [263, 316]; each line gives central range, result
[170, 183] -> -0.15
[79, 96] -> -0.20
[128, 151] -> -0.22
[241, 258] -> 0.09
